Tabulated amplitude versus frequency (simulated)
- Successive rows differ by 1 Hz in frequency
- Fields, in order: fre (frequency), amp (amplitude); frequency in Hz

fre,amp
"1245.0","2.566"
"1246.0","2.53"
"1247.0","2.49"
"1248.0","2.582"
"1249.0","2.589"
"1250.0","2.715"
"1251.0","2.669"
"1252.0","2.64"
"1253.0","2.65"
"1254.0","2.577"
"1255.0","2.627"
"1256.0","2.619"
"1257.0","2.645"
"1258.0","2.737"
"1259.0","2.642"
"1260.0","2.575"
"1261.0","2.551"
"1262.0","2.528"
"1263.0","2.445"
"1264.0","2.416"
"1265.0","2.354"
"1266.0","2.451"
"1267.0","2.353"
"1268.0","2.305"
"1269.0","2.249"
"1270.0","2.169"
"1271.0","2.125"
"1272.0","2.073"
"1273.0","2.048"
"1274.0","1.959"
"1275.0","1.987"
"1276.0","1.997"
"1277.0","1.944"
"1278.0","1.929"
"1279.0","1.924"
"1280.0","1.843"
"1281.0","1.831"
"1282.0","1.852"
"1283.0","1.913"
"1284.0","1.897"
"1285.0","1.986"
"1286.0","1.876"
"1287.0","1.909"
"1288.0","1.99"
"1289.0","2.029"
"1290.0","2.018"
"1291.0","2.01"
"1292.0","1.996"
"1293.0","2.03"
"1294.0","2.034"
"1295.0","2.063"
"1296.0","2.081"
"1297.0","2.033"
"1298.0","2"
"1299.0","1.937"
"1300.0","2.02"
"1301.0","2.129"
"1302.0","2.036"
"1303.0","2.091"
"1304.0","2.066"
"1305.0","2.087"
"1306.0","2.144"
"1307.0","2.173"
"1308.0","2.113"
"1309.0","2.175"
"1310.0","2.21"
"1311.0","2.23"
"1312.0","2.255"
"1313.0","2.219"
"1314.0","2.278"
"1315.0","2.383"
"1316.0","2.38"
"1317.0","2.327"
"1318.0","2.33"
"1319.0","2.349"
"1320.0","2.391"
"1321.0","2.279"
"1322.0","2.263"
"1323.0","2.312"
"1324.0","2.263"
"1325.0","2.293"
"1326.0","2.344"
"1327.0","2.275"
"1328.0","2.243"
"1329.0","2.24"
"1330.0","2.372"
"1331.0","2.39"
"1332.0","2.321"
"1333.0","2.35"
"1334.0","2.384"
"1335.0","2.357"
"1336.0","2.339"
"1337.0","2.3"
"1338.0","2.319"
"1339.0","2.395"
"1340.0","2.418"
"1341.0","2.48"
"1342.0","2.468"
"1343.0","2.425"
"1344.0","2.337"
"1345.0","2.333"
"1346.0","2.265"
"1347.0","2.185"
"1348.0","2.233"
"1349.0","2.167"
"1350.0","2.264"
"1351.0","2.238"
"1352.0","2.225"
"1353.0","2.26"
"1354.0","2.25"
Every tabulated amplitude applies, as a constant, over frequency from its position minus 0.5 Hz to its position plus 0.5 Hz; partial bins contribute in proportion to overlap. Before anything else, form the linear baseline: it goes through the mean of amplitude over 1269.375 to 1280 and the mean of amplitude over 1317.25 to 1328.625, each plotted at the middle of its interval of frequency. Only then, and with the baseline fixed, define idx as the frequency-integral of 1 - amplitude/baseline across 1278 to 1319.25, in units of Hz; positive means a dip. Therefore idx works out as 1.6 Hz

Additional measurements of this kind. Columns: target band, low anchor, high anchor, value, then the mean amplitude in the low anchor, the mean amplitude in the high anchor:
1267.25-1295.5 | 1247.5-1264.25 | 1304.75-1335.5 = 5.41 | 2.6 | 2.28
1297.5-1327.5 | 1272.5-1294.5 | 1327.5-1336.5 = -0.41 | 1.95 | 2.33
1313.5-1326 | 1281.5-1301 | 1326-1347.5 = -0.64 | 1.99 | 2.34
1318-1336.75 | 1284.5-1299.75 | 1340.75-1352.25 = -1.08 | 2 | 2.3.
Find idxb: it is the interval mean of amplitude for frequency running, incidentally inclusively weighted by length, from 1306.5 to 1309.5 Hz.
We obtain 2.15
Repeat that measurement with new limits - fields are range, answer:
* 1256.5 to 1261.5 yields 2.63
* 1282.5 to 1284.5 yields 1.91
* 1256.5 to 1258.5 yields 2.69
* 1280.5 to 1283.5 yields 1.87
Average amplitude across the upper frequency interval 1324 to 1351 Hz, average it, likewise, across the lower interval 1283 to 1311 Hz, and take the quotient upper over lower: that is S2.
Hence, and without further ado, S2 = 1.14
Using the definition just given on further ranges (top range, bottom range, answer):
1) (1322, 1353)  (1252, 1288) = 1.04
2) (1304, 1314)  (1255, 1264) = 0.84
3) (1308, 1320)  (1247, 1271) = 0.91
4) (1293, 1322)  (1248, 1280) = 0.92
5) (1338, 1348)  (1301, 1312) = 1.10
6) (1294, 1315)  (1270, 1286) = 1.08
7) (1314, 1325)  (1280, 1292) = 1.20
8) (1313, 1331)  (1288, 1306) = 1.13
